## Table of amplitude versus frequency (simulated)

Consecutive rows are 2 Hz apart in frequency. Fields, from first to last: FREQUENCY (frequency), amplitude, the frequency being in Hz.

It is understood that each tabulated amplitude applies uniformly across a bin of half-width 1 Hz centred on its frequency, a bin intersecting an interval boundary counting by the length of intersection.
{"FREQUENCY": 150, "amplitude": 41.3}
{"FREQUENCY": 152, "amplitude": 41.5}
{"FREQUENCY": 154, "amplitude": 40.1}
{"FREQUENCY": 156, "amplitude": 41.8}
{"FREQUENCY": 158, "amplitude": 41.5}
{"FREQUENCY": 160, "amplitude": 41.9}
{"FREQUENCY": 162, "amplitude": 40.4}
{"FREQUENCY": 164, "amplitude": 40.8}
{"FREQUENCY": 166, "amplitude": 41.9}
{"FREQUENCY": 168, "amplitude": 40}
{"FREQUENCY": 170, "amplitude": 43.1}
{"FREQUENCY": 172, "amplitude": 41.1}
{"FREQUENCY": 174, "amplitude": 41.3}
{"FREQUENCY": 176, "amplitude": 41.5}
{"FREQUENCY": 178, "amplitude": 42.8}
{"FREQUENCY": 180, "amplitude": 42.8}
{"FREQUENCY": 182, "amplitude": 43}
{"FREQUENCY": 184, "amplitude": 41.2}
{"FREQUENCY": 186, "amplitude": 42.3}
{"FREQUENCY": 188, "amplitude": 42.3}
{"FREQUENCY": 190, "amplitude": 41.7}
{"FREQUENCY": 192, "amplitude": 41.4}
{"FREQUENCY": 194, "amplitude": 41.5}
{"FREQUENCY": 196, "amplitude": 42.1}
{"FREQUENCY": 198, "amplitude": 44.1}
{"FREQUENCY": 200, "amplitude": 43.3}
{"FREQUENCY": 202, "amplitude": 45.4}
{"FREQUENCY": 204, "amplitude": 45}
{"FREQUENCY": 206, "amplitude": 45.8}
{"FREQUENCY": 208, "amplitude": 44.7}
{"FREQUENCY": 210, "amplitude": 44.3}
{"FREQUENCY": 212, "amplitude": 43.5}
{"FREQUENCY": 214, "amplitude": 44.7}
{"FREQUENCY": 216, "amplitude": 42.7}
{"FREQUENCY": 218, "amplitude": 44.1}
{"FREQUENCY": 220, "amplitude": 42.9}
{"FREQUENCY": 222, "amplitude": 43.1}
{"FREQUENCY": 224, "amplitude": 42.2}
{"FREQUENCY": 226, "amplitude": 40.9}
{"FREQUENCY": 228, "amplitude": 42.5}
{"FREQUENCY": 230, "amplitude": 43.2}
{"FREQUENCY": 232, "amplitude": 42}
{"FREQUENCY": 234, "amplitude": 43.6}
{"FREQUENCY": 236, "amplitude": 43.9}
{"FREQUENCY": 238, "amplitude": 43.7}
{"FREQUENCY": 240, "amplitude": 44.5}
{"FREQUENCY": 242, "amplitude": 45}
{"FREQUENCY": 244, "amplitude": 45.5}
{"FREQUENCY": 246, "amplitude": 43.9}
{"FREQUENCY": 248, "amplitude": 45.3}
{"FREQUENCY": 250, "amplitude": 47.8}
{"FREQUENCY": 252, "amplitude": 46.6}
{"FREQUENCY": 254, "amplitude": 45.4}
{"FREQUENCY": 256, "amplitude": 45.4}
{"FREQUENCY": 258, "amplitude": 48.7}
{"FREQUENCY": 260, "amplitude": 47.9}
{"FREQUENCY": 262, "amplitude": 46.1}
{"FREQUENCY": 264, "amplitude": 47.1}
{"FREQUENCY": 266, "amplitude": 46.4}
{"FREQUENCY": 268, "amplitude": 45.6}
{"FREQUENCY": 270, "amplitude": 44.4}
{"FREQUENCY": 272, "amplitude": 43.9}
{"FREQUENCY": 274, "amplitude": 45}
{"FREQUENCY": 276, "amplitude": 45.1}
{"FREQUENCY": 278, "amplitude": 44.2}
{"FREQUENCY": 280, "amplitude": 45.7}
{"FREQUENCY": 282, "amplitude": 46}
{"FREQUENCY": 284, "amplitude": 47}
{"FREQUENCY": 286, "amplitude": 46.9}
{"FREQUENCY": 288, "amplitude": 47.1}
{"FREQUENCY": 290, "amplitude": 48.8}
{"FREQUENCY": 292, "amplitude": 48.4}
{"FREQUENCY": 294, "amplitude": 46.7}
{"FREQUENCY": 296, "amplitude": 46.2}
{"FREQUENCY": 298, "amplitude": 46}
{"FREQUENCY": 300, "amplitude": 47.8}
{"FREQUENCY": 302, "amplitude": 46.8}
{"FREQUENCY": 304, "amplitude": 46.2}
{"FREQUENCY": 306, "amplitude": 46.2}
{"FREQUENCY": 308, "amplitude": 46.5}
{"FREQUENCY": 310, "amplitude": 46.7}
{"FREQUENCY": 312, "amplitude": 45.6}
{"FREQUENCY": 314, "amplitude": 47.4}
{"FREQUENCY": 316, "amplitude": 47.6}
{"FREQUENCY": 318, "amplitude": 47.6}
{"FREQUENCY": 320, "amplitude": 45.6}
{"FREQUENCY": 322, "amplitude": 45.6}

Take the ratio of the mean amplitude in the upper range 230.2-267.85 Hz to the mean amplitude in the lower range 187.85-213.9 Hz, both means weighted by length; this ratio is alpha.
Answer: 1.04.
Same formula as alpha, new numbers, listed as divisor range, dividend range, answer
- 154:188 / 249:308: 1.11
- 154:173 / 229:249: 1.07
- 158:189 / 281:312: 1.12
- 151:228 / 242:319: 1.09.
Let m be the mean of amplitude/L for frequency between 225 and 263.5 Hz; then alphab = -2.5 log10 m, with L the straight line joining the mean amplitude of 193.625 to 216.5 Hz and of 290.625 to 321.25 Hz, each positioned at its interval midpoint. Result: 0.01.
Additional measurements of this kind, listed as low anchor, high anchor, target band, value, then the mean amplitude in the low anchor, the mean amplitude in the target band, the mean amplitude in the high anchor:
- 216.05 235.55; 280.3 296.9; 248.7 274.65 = -0.02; 42.8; 46.2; 47.1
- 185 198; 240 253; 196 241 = 0.00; 42.1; 43.6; 45.6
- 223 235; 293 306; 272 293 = -0.02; 42.4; 46.3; 46.6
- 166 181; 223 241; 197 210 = -0.06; 41.8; 44.7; 42.9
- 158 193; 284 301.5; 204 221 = -0.02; 41.7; 44.1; 47.2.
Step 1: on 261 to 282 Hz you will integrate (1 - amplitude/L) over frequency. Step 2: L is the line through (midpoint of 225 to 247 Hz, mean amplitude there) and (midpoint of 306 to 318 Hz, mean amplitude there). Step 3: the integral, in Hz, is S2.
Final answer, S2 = -0.2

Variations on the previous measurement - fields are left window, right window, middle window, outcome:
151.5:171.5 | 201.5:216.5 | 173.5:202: 0.48 Hz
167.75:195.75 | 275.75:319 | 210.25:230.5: 0.22 Hz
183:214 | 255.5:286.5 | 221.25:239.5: 0.67 Hz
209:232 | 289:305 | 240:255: -0.36 Hz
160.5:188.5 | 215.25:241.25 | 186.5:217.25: -0.78 Hz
